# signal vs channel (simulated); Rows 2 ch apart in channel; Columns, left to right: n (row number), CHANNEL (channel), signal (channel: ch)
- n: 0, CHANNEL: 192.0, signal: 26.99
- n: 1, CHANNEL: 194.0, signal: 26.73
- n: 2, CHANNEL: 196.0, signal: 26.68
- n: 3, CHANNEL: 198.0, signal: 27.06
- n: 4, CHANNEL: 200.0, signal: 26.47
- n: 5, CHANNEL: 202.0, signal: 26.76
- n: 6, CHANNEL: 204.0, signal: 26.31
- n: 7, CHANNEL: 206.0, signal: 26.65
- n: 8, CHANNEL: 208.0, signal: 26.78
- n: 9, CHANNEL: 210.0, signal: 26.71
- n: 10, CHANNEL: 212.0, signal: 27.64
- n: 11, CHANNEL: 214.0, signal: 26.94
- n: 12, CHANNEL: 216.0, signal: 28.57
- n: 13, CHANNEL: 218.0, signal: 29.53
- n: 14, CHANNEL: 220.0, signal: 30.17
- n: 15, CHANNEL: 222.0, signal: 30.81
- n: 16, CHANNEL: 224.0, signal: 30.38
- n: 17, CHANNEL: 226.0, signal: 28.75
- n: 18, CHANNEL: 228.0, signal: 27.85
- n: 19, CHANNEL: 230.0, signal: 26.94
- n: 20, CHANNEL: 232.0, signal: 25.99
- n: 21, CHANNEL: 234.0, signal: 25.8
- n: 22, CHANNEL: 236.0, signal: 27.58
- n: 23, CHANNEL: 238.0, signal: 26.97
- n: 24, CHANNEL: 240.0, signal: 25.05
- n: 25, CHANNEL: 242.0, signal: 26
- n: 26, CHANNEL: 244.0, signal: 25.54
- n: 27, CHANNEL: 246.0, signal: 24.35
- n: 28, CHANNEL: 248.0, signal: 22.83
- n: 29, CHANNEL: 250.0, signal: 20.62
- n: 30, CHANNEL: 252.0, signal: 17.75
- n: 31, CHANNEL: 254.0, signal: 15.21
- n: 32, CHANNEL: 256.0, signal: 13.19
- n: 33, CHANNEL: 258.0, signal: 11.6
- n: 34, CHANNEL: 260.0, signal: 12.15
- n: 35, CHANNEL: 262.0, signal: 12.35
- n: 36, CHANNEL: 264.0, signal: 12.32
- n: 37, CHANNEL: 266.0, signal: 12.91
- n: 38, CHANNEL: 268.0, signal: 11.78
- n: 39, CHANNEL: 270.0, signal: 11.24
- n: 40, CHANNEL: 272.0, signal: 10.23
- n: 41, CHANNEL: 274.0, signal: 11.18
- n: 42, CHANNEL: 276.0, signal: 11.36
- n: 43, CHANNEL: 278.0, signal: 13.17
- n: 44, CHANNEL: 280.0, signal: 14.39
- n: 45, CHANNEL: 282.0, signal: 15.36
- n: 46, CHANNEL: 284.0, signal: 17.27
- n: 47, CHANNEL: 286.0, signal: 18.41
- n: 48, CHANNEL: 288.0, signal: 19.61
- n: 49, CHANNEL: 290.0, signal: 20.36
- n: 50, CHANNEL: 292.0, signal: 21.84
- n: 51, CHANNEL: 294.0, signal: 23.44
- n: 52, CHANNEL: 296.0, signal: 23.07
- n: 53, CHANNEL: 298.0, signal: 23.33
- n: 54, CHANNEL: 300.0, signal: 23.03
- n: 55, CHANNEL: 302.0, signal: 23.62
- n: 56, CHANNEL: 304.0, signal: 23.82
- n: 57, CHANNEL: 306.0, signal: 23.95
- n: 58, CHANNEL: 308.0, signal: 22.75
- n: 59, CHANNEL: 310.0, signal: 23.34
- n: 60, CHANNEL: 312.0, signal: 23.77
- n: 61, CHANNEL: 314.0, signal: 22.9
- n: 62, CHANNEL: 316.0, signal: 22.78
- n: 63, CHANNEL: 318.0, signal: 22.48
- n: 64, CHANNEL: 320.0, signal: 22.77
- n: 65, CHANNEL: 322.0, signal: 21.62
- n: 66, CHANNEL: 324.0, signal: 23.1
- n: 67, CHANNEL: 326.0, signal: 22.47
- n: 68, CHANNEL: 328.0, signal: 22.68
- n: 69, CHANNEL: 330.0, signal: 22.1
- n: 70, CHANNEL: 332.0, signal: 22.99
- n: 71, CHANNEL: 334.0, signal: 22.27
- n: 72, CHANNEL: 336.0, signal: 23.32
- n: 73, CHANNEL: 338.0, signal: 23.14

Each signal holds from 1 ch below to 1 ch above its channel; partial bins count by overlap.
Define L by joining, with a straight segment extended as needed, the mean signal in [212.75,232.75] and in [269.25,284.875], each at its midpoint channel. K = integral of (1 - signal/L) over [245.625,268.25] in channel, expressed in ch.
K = 4.2 ch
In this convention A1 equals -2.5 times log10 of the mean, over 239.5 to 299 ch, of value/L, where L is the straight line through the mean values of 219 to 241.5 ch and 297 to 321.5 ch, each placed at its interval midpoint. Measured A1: 0.43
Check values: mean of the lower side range 27.8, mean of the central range 17.2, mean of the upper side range 23.2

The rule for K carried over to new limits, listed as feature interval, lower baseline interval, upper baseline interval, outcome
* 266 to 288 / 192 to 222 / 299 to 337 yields 9.73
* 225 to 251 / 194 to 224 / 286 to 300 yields -0.03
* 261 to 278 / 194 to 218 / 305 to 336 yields 8.91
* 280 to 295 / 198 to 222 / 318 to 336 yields 3.16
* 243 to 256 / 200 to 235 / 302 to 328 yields 2.87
